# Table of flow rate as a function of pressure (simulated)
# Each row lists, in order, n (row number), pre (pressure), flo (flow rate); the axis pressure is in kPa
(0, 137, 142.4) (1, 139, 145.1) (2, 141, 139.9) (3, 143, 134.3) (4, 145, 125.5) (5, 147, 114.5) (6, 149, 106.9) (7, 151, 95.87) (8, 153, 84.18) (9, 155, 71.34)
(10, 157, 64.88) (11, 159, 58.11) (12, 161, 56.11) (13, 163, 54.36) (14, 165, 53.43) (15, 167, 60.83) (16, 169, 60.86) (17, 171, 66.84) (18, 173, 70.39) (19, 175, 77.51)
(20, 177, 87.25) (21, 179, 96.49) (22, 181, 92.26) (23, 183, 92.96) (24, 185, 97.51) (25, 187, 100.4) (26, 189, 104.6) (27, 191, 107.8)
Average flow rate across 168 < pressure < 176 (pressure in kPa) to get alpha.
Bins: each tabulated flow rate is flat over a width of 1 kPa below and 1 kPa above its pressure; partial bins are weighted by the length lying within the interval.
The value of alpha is 68.9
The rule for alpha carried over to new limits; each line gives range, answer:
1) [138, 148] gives 132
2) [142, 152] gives 115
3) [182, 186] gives 95.2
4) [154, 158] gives 68.1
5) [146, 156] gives 94.6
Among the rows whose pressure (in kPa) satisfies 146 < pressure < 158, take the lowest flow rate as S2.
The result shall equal 64.88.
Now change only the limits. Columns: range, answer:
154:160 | 58.11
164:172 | 53.43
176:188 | 87.25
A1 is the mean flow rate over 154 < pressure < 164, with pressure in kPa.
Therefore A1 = 61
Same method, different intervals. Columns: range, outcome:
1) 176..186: 93.3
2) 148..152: 101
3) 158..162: 57.1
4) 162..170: 57.4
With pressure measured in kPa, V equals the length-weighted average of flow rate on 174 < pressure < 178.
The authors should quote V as 82.4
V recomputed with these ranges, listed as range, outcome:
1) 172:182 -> 84.8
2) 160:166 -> 54.6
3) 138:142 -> 142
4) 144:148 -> 120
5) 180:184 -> 92.6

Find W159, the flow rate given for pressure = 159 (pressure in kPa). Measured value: 58.11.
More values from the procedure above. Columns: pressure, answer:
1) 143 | 134.3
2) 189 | 104.6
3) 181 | 92.26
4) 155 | 71.34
